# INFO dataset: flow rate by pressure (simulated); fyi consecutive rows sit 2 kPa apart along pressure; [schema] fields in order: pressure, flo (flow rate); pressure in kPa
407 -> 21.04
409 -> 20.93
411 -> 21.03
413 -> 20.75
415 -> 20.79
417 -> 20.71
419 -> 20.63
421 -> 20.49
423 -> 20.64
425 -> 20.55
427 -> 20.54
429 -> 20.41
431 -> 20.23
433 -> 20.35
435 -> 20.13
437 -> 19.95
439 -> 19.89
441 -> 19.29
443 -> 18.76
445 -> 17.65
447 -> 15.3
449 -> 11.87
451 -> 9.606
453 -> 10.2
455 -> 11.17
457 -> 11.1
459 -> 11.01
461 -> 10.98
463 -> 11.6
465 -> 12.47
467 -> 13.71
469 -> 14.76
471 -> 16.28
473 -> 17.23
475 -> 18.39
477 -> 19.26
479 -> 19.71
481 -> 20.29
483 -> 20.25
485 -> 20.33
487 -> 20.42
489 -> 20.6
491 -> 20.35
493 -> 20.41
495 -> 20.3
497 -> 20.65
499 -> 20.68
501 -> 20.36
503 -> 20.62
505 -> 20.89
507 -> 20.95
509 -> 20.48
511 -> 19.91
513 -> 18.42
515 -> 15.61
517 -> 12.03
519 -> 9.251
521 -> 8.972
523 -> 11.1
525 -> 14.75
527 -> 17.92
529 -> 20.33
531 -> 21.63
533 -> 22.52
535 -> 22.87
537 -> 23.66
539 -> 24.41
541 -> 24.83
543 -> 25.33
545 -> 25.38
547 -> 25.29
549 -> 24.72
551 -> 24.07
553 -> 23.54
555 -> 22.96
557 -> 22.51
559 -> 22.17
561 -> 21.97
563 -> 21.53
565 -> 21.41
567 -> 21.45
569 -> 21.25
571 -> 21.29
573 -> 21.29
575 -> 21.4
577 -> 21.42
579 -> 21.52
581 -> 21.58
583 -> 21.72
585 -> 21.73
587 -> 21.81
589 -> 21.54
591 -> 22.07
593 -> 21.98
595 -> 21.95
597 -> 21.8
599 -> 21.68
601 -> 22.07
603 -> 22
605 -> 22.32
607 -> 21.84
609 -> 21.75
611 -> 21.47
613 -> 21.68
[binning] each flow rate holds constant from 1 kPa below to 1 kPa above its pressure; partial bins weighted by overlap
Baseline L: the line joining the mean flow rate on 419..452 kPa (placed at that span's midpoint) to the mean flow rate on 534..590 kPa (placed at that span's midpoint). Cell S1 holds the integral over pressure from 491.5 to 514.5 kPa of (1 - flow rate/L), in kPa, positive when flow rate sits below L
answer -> 0.6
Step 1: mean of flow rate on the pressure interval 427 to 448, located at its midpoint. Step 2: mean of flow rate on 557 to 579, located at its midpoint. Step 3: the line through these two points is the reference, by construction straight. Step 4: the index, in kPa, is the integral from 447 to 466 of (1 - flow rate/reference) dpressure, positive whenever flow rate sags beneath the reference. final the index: 8.0 kPa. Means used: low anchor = 19.3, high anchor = 21.6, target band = 11.3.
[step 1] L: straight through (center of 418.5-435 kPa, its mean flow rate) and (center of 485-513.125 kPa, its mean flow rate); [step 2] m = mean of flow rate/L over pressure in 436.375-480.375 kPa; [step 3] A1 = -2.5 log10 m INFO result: 0.335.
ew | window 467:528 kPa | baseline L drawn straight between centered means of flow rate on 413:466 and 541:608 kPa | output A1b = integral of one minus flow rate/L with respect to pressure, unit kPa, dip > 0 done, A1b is 3.7 kPa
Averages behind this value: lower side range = 16.9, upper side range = 22.4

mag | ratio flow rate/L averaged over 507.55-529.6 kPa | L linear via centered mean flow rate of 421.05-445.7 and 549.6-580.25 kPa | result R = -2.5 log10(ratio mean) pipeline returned 0.35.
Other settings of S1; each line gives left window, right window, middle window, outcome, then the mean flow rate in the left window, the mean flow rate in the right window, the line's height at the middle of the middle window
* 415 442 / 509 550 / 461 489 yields 3.8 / 20.3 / 19.5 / 19.9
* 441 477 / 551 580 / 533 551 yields -3.8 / 14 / 21.9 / 20.2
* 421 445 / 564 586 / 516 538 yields 4.4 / 20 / 21.5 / 21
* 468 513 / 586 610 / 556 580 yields -0.4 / 19.7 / 21.9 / 21.3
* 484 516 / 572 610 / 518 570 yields -0.2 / 20.1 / 21.8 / 20.9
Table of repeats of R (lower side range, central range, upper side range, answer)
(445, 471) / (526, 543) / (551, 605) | -0.21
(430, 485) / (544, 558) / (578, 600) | -0.20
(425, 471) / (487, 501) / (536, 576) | -0.09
